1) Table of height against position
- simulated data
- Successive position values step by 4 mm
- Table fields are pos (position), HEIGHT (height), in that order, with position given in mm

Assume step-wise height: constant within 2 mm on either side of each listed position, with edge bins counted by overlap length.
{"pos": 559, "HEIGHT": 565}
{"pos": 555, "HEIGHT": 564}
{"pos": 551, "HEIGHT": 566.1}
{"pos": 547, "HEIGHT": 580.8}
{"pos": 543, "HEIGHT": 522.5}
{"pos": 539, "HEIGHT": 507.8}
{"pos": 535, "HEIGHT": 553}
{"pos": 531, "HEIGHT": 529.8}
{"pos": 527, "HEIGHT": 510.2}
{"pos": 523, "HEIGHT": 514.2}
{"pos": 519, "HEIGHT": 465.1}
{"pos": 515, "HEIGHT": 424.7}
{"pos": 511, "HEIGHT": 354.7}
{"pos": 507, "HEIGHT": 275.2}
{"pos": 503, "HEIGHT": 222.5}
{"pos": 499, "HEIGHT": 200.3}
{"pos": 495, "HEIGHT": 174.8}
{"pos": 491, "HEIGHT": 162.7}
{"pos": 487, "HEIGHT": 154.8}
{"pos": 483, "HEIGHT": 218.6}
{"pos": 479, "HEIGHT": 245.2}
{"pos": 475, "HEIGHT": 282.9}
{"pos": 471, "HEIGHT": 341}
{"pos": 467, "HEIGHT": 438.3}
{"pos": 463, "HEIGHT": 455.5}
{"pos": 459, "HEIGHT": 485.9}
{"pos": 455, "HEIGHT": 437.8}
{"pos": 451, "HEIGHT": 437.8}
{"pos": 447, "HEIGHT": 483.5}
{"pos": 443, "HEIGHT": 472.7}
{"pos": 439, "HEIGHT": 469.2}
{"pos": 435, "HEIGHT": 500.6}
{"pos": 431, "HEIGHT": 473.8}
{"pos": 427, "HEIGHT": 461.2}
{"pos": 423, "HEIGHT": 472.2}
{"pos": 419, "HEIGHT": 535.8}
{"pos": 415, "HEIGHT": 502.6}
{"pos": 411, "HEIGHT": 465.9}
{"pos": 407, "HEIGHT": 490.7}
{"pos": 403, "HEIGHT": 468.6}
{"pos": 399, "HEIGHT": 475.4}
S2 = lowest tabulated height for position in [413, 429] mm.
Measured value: 461.2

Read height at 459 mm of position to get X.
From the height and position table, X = 485.9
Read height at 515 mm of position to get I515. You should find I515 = 424.7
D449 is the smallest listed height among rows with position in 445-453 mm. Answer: 437.8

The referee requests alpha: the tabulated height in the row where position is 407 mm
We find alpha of 490.7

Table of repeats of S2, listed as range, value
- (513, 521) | 424.7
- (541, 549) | 522.5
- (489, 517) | 162.7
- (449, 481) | 245.2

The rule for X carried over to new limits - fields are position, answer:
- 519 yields 465.1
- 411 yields 465.9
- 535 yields 553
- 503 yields 222.5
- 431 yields 473.8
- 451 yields 437.8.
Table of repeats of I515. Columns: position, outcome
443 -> 472.7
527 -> 510.2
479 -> 245.2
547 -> 580.8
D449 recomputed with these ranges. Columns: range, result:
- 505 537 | 275.2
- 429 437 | 473.8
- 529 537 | 529.8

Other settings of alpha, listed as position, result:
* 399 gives 475.4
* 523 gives 514.2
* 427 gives 461.2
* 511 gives 354.7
